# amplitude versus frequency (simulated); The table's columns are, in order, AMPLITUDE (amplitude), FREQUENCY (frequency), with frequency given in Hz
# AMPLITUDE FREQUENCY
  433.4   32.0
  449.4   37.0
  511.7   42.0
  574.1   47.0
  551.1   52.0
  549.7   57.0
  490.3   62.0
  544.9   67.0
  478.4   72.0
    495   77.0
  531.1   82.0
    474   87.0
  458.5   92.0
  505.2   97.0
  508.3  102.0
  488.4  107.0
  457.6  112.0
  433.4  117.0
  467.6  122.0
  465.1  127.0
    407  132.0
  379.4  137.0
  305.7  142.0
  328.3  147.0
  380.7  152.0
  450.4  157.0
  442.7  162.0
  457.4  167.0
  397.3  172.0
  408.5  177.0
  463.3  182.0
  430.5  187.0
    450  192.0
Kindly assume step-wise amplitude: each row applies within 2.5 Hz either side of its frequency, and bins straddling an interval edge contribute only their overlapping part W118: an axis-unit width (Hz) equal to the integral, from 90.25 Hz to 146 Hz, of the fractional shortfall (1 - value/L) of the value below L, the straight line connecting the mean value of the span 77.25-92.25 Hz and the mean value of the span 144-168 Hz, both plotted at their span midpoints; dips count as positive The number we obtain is 1.7 Hz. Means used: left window 493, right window 407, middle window 440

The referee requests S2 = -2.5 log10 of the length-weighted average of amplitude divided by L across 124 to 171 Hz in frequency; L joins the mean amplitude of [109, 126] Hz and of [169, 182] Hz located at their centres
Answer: 0.08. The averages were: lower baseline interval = 455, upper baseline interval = 417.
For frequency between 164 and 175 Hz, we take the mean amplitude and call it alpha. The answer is 427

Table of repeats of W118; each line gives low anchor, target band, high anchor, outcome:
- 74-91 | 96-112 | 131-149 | -1.87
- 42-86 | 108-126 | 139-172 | -0.32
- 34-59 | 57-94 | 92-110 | 0.60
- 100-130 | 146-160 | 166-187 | 1.56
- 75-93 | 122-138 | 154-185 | 1.16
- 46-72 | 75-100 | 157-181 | 0.71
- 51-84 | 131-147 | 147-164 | 2.84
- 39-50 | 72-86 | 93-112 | 0.22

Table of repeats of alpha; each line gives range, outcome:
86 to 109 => 488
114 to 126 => 453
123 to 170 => 404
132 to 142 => 368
